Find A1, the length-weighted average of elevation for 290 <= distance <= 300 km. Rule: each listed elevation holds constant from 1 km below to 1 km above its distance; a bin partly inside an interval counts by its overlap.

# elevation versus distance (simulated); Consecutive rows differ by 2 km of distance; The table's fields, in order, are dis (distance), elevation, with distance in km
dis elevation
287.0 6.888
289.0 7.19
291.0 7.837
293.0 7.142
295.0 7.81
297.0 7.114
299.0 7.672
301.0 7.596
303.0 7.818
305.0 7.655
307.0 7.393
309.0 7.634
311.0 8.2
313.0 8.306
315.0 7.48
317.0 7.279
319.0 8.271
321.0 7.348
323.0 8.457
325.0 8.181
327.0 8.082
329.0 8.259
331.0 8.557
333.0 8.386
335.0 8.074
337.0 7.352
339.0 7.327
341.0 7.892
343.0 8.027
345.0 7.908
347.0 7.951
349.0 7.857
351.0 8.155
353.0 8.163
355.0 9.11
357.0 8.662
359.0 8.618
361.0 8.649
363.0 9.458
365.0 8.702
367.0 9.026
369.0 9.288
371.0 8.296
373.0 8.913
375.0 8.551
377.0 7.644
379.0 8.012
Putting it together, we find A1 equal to 7.52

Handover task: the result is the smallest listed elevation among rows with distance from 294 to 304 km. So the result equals 7.114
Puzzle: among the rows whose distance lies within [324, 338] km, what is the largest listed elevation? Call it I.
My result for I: 8.557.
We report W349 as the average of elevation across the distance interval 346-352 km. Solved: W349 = 7.99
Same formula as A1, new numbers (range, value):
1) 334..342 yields 7.66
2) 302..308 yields 7.62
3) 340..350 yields 7.93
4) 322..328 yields 8.24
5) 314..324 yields 7.77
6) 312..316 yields 7.89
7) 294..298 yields 7.46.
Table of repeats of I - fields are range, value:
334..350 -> 8.074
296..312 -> 8.2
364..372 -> 9.288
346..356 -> 9.11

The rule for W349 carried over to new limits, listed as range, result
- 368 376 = 8.76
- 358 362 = 8.63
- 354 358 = 8.89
